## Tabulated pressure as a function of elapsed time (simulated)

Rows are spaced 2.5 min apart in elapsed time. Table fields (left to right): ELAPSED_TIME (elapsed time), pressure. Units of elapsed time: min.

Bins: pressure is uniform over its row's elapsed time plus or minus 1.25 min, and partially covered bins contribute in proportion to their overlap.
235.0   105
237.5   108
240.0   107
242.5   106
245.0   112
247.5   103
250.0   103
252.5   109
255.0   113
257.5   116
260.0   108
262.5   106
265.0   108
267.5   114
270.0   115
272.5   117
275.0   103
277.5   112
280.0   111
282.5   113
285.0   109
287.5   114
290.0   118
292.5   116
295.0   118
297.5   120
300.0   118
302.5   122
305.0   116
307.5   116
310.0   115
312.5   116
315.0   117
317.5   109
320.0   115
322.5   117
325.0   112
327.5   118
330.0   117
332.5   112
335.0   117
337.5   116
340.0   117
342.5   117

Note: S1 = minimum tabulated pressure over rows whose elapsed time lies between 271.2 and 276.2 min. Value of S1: 103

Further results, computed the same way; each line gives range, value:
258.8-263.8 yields 106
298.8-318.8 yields 109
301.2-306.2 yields 116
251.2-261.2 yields 108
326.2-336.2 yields 112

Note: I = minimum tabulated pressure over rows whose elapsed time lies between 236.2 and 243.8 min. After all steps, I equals 106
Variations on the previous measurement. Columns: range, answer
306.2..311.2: 115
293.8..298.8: 118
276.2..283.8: 111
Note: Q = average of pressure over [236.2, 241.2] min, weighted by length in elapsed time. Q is 107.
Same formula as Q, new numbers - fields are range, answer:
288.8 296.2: 117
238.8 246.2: 108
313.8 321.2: 114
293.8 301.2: 119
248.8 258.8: 110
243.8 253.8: 107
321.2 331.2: 116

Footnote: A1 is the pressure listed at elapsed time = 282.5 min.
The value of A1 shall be 113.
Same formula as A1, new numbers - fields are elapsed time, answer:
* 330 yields 117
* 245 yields 112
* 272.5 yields 117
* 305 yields 116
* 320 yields 115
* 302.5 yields 122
